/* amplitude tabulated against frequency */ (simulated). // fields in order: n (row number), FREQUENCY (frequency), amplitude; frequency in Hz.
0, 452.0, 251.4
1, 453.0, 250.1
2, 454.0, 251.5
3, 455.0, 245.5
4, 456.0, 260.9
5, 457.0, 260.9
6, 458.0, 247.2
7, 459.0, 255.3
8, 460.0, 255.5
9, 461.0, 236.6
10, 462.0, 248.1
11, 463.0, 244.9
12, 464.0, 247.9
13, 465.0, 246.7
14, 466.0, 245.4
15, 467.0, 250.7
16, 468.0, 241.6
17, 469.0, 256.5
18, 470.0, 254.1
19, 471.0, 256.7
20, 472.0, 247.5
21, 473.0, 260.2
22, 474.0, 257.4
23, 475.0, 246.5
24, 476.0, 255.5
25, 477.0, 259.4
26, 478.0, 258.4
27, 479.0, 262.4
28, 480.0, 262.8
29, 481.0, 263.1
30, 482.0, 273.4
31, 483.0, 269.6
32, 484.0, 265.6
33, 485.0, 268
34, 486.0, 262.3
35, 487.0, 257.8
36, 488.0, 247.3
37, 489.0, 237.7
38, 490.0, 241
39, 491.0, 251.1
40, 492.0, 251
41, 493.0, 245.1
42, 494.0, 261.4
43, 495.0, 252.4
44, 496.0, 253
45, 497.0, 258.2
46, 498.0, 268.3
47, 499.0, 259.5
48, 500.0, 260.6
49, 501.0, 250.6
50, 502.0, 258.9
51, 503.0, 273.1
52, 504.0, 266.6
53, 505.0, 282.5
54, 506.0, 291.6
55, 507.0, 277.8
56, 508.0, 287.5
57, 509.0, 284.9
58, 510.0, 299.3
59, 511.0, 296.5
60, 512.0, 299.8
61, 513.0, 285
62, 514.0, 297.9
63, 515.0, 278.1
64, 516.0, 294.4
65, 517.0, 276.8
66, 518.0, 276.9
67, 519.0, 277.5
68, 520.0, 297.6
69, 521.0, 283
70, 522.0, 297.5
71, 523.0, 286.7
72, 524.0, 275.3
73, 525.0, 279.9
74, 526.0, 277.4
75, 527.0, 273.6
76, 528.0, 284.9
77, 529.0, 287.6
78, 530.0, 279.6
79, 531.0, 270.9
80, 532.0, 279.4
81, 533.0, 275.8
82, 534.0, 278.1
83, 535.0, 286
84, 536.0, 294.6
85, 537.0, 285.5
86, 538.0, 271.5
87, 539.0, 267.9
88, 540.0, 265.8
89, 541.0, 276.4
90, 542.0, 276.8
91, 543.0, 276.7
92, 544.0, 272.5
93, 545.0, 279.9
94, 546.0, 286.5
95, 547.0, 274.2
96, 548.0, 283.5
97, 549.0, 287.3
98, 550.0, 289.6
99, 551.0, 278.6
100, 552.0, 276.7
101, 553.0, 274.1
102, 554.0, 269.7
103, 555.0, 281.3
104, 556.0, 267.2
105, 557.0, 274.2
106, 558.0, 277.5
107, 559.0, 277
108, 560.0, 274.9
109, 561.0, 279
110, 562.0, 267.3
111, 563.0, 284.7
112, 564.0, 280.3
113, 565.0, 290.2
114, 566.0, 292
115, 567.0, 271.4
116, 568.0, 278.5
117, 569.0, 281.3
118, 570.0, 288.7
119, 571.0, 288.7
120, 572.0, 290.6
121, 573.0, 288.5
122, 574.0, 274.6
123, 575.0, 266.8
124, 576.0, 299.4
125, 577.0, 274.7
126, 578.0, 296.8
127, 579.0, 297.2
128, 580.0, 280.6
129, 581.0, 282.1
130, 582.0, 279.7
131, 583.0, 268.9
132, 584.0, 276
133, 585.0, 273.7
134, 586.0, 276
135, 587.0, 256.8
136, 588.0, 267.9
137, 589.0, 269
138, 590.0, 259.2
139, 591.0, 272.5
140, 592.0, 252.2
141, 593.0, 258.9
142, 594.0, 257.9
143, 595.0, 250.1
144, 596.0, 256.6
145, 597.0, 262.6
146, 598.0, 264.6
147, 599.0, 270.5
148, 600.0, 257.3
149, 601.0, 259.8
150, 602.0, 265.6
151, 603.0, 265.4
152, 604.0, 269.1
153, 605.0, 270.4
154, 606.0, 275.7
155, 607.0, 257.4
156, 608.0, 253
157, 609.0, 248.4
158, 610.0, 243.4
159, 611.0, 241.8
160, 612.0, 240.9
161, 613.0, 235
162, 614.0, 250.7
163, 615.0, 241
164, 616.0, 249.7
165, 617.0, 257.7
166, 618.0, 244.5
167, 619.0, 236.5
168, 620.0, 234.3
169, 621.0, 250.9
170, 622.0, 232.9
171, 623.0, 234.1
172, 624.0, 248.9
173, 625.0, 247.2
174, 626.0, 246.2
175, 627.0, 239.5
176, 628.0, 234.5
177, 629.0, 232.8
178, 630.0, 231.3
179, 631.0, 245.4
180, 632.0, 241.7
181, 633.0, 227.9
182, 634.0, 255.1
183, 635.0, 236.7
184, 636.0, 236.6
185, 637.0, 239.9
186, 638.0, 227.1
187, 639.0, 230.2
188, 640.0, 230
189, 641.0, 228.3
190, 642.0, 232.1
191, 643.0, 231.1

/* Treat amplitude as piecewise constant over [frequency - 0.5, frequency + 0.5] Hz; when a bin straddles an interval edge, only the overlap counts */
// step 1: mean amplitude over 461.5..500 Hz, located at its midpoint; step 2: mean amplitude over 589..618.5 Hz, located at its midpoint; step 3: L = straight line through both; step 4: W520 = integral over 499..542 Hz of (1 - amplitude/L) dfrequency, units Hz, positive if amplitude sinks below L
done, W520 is -4.20 Hz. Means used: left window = 255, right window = 256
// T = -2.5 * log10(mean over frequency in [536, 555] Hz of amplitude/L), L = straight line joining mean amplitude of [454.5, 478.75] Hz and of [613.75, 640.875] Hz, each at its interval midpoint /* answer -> -0.13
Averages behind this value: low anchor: 252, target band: 278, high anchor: 240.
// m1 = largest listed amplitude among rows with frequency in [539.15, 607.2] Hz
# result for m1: 299.4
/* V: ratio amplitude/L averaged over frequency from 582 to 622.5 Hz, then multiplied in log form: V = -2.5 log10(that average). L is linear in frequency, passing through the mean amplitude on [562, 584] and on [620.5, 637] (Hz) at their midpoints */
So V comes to 0.01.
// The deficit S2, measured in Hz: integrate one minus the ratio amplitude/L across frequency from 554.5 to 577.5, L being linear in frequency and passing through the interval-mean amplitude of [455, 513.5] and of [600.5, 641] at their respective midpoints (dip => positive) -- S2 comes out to -2.7 Hz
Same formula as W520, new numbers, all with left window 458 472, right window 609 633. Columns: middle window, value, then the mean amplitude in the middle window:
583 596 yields -1.1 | 264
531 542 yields -1.4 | 278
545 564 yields -2.6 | 278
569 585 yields -2.6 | 283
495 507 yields -0.9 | 266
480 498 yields -0.6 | 257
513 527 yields -2.1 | 284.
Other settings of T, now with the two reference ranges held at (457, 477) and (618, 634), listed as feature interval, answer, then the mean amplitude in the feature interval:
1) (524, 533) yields -0.13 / 279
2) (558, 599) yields -0.14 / 275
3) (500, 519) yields -0.14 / 281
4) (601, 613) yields -0.07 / 257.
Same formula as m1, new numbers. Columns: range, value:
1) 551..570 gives 292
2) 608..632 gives 257.7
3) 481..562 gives 299.8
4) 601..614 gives 275.7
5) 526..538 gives 294.6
